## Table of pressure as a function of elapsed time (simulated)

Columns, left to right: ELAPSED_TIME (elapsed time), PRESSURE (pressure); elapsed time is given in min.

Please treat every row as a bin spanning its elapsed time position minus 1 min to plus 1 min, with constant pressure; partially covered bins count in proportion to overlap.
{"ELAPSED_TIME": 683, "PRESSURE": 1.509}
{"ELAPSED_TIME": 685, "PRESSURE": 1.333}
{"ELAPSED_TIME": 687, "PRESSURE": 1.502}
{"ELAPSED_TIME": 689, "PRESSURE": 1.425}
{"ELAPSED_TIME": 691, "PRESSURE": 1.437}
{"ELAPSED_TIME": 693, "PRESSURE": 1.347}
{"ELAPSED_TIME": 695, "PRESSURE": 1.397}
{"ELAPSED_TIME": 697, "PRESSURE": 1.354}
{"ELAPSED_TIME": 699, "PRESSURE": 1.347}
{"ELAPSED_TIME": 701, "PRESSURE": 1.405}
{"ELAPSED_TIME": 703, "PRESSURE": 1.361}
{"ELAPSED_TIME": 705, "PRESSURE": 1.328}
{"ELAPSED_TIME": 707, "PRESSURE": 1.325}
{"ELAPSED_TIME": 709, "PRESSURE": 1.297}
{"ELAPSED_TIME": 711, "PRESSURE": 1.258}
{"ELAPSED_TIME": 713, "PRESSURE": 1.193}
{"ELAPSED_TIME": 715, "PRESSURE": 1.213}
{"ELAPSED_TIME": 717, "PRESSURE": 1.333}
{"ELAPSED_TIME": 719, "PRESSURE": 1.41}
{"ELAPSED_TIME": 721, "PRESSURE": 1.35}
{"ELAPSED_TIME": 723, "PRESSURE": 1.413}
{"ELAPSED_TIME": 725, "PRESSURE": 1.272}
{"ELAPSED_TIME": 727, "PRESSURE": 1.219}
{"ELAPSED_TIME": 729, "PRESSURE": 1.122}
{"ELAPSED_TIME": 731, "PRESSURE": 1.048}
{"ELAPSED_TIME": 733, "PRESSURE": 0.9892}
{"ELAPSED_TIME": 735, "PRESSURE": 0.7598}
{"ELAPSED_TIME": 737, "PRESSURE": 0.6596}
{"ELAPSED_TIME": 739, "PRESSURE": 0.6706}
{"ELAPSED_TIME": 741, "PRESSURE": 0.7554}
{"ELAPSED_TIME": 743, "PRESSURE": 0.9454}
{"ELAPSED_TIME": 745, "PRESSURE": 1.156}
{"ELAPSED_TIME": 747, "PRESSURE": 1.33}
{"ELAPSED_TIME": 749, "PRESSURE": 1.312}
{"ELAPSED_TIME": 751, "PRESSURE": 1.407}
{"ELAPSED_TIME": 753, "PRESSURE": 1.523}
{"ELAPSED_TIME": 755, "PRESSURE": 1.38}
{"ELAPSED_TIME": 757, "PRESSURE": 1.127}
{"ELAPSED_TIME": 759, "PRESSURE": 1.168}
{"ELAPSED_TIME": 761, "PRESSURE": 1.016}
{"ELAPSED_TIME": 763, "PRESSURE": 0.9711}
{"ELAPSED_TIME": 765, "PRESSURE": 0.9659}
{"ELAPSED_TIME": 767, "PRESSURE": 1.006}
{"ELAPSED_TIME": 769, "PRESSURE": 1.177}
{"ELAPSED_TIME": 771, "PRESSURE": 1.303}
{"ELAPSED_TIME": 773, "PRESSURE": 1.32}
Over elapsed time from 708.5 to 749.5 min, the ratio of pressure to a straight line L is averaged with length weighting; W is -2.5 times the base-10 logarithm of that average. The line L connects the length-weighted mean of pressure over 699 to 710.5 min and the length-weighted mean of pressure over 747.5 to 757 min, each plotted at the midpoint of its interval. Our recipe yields 0.20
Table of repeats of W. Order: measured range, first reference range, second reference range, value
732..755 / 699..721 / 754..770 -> 0.11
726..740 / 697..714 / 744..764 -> 0.35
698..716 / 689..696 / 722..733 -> 0.01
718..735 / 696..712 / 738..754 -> 0.03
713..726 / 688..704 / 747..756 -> 0.05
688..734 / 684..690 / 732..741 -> -0.19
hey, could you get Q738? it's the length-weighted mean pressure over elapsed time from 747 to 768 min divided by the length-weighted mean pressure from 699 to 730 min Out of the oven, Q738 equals 0.9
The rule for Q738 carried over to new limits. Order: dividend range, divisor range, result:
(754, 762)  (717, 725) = 0.86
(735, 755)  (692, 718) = 0.82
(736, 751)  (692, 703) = 0.73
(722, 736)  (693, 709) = 0.82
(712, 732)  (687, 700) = 0.90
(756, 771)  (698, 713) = 0.81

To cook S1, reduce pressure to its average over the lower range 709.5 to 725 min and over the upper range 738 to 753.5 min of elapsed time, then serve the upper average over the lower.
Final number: 0.9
